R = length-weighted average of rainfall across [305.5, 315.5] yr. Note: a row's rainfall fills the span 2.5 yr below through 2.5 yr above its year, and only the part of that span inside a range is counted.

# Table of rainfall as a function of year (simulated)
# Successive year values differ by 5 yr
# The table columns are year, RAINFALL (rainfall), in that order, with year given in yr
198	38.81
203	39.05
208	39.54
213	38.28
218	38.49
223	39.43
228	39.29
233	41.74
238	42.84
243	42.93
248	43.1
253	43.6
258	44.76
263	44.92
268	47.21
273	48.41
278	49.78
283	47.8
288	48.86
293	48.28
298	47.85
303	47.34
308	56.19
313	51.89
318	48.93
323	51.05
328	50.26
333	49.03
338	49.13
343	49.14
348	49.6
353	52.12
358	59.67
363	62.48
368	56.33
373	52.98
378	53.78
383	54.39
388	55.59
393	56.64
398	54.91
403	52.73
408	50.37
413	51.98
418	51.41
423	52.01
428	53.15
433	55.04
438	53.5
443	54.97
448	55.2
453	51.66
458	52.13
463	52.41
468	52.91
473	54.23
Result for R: 54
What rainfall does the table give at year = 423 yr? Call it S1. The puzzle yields 52.01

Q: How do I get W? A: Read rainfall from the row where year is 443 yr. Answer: 54.97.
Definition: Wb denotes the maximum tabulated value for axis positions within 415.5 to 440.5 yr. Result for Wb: 55.04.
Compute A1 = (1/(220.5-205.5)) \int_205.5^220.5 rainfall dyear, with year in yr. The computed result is 38.8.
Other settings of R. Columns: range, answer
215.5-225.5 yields 39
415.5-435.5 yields 52.9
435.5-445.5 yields 54.2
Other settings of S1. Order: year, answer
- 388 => 55.59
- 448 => 55.2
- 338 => 49.13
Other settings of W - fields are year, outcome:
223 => 39.43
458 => 52.13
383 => 54.39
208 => 39.54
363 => 62.48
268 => 47.21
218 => 38.49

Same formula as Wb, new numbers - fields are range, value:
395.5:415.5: 54.91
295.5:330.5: 56.19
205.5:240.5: 42.84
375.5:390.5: 55.59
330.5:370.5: 62.48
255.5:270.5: 47.21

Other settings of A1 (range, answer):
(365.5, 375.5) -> 54.7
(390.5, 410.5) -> 53.7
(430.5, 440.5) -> 54.3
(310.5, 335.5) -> 50.2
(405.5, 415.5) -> 51.2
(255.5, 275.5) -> 46.3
